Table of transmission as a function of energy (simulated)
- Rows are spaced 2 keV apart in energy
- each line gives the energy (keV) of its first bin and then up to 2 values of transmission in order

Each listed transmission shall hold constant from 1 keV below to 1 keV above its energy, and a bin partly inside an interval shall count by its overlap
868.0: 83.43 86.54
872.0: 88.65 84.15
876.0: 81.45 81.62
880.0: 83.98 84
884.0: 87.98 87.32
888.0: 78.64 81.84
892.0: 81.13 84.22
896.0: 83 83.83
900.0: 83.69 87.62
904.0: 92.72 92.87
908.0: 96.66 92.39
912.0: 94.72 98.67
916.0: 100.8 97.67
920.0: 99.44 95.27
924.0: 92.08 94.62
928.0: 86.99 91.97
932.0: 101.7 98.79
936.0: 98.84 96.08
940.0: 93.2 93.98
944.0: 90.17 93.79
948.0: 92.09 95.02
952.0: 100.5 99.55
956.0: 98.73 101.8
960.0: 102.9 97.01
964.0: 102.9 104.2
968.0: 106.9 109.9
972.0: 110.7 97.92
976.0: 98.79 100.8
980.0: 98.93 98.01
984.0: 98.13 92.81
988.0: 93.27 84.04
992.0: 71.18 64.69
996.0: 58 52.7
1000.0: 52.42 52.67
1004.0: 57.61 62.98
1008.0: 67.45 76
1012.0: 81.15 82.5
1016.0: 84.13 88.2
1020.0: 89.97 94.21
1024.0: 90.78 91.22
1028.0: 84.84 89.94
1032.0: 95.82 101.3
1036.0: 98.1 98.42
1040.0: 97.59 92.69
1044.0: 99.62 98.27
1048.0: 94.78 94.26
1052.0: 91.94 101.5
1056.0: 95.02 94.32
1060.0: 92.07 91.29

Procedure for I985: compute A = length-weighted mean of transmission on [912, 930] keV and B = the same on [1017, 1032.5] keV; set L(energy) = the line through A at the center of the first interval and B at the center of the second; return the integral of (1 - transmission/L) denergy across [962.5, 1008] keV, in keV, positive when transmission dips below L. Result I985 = 3.8 keV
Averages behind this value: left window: 95.4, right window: 90.5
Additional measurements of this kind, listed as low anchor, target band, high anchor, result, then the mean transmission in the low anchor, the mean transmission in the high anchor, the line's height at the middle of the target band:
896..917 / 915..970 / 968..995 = -2.6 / 91.9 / 94.3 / 93.1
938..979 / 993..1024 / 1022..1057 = 8.0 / 99.5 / 95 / 96.7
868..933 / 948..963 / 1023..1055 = -1.2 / 89.2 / 95.1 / 91.5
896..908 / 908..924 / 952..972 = -0.8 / 88.4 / 103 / 91.8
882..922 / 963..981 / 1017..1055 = -2.2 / 89.7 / 94.4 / 92.2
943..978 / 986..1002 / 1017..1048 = 4.7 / 100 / 94.1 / 97.3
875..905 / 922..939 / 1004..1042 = -2.0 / 84.2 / 86.8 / 85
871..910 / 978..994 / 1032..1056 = 0.5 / 85.7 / 97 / 92.7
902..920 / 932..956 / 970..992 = 0.0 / 95.6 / 96.7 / 96.1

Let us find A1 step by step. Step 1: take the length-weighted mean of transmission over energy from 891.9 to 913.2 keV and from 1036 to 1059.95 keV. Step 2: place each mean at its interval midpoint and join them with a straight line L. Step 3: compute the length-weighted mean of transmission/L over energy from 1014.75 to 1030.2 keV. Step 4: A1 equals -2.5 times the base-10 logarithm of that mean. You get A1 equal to 0.07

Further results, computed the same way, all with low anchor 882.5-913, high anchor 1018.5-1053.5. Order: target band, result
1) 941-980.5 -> -0.11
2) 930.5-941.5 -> -0.09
